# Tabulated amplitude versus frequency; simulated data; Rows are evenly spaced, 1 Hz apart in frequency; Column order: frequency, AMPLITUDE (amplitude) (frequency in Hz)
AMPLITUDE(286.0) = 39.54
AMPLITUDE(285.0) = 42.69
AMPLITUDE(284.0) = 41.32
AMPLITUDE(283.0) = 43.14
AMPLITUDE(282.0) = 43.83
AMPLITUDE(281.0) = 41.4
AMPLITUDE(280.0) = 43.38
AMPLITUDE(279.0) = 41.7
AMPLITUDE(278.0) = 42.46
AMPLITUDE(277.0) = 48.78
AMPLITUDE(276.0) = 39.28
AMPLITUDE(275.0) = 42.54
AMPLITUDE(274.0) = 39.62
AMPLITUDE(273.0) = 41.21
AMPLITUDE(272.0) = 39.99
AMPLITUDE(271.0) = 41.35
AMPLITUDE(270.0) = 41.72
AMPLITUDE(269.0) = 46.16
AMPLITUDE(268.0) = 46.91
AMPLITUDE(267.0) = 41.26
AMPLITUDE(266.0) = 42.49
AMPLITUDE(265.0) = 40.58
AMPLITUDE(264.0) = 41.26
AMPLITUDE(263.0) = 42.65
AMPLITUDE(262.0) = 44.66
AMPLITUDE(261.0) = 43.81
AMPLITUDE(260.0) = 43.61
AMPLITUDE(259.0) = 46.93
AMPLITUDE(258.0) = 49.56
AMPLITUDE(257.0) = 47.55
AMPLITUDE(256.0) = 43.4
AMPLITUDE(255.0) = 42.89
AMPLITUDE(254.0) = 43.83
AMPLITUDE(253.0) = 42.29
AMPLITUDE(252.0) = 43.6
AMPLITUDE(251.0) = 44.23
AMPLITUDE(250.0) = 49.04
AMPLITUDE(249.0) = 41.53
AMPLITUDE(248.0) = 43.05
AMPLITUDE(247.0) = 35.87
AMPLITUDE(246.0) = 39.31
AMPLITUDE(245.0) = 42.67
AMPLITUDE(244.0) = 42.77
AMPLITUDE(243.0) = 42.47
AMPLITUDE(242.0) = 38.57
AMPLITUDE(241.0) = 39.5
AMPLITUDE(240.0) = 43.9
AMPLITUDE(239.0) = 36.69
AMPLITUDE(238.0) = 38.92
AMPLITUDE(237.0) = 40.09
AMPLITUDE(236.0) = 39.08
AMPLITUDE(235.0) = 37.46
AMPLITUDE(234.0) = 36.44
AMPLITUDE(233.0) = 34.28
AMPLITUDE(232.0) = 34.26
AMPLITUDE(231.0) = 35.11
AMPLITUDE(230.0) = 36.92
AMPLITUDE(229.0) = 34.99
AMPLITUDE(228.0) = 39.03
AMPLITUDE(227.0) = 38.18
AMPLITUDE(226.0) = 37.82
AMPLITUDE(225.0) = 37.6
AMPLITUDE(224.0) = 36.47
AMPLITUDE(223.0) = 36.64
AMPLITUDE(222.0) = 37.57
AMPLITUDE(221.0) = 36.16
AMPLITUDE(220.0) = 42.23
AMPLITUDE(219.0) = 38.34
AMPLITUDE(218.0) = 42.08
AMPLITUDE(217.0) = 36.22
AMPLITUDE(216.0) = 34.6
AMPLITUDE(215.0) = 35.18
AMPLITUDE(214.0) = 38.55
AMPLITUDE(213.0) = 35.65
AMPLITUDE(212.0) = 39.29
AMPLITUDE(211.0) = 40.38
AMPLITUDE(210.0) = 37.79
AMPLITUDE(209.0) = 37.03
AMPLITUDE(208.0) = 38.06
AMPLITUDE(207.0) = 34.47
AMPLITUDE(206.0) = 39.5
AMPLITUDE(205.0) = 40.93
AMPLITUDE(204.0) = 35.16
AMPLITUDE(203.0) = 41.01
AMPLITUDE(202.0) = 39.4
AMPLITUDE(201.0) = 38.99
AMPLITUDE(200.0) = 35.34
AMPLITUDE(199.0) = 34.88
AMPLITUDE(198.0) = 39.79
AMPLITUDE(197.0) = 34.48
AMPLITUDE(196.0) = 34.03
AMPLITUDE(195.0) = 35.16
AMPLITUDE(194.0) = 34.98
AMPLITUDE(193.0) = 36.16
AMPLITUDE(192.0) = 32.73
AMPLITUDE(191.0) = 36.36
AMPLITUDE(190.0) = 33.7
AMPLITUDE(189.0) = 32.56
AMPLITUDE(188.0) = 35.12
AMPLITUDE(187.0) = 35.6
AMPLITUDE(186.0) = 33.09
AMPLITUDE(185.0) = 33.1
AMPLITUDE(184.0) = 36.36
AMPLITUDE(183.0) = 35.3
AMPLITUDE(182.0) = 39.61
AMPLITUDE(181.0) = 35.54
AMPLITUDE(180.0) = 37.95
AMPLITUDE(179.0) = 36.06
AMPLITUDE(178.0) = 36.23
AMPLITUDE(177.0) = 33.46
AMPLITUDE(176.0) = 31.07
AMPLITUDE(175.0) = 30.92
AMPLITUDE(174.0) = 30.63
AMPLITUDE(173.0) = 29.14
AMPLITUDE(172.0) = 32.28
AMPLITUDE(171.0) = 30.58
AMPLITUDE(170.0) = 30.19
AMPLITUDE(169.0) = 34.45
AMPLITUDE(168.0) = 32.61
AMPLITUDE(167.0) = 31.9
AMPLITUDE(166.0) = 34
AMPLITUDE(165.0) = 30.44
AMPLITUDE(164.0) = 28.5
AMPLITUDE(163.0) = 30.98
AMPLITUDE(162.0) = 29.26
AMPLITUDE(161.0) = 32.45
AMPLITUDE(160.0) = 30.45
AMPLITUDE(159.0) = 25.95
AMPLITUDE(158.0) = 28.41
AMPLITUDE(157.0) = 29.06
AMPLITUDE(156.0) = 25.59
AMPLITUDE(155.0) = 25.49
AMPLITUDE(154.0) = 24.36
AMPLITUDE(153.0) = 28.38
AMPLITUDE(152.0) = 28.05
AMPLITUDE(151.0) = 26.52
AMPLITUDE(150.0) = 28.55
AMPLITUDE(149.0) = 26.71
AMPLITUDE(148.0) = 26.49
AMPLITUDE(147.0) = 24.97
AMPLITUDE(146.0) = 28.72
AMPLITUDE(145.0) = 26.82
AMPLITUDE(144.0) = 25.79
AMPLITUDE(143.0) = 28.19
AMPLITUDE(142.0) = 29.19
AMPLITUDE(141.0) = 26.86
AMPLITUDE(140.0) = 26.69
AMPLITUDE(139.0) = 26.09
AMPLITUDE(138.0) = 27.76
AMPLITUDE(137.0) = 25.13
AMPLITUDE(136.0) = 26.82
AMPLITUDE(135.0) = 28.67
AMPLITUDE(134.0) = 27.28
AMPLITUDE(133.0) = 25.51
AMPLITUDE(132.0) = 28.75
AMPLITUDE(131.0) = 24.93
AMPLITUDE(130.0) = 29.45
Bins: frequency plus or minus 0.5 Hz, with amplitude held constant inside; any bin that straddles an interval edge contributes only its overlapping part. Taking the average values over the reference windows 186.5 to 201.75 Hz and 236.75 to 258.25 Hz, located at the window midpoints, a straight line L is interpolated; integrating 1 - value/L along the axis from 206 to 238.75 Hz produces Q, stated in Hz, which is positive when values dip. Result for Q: 1.3 Hz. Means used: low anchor 35.4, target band 37.4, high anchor 42.3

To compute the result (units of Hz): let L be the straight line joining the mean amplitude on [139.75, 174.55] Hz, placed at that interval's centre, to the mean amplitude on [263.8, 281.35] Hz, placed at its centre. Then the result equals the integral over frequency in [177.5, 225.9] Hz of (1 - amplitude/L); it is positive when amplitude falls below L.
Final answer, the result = -3.9 Hz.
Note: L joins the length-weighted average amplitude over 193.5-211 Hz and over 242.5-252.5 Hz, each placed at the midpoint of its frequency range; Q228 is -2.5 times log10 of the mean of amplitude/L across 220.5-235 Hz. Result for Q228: 0.10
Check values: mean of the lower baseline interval 37.2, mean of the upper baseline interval 42.5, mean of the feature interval 36.6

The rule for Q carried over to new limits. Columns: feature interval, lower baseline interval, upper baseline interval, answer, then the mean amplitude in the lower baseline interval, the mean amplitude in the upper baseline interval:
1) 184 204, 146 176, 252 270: -0.9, 29.2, 44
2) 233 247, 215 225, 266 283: 0.0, 37.7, 42.6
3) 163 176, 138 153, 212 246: -0.4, 27.2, 38.1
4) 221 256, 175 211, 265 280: 0.2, 36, 42.5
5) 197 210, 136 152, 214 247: -1.2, 27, 38.1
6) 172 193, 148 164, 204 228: -1.2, 28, 37.8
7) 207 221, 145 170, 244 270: -0.3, 28.8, 43.5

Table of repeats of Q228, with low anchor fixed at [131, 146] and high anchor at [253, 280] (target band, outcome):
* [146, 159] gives 0.076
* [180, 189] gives -0.081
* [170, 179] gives -0.009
